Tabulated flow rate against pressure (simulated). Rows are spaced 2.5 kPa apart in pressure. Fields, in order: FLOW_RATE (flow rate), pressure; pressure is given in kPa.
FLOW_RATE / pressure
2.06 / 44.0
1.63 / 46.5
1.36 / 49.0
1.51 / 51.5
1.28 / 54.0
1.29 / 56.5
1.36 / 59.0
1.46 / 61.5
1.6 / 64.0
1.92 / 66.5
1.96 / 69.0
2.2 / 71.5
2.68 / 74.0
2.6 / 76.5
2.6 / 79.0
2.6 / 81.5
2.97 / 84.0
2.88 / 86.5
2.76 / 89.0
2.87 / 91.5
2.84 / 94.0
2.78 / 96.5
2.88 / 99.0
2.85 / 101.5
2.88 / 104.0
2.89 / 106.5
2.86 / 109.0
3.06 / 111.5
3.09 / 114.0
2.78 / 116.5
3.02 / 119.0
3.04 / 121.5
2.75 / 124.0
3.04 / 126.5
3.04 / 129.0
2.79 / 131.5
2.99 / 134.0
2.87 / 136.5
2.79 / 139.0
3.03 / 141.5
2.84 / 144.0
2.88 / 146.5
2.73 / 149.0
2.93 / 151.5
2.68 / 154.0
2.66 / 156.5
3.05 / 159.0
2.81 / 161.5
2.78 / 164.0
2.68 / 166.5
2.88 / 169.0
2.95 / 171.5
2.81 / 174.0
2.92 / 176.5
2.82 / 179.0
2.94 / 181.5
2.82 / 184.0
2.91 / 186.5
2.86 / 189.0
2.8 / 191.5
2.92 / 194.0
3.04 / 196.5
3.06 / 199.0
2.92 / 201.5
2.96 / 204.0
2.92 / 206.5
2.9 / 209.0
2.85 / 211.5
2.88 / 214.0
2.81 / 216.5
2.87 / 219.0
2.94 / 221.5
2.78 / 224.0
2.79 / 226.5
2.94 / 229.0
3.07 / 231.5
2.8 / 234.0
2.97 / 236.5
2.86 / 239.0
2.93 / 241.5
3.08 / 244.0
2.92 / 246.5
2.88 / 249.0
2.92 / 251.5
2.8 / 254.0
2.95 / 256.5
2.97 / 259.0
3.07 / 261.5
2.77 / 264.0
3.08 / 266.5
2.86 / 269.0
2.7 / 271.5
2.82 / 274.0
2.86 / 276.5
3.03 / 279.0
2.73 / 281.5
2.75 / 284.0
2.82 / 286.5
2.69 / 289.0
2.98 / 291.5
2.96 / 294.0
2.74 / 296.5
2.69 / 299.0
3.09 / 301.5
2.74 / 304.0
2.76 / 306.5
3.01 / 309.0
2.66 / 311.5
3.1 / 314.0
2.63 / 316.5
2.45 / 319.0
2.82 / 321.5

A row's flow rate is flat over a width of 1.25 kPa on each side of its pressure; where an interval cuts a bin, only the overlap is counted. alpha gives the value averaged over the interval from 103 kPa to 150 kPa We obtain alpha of 2.92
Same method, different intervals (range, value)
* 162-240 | 2.88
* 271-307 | 2.83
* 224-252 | 2.92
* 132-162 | 2.85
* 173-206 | 2.91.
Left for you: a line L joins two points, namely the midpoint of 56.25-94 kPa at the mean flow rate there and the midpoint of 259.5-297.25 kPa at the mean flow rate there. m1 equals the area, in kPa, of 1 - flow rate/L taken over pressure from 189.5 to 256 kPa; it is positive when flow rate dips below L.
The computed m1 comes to -5.0 kPa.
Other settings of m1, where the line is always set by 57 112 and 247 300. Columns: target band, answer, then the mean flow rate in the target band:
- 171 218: -3.3 kPa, 2.9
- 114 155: -4.8 kPa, 2.89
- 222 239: -0.7 kPa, 2.89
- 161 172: -0.6 kPa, 2.81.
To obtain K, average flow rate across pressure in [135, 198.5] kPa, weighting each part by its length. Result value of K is 2.86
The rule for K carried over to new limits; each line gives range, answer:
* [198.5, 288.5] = 2.89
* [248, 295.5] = 2.88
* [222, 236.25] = 2.89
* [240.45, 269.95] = 2.94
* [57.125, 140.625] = 2.65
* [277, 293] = 2.84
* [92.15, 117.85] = 2.89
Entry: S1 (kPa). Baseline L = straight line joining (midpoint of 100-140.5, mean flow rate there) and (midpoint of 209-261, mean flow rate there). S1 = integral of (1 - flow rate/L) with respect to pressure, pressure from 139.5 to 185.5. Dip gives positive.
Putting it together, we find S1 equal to 1.11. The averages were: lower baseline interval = 2.92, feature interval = 2.84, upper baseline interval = 2.9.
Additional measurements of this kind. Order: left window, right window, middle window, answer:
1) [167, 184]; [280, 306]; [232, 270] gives -1.2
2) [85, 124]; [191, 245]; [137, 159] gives 0.5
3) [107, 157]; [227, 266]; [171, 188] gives 0.2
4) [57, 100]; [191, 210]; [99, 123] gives -3.8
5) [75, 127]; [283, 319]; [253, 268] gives -0.6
